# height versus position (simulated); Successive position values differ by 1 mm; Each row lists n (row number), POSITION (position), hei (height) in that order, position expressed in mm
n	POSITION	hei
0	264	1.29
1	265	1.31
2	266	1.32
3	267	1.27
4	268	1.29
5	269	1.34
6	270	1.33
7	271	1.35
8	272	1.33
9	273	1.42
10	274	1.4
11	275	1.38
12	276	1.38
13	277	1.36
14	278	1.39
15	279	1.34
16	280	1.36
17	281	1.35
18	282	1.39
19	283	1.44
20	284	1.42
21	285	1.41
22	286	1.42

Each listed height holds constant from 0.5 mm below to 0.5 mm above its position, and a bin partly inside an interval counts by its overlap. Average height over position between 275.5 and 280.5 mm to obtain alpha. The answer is 1.37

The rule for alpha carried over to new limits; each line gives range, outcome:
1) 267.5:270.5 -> 1.32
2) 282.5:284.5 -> 1.43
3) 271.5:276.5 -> 1.38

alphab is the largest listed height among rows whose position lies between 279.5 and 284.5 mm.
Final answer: 1.44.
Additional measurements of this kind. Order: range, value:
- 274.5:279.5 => 1.39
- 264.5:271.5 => 1.35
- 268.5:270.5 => 1.34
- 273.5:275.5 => 1.4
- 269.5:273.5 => 1.42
